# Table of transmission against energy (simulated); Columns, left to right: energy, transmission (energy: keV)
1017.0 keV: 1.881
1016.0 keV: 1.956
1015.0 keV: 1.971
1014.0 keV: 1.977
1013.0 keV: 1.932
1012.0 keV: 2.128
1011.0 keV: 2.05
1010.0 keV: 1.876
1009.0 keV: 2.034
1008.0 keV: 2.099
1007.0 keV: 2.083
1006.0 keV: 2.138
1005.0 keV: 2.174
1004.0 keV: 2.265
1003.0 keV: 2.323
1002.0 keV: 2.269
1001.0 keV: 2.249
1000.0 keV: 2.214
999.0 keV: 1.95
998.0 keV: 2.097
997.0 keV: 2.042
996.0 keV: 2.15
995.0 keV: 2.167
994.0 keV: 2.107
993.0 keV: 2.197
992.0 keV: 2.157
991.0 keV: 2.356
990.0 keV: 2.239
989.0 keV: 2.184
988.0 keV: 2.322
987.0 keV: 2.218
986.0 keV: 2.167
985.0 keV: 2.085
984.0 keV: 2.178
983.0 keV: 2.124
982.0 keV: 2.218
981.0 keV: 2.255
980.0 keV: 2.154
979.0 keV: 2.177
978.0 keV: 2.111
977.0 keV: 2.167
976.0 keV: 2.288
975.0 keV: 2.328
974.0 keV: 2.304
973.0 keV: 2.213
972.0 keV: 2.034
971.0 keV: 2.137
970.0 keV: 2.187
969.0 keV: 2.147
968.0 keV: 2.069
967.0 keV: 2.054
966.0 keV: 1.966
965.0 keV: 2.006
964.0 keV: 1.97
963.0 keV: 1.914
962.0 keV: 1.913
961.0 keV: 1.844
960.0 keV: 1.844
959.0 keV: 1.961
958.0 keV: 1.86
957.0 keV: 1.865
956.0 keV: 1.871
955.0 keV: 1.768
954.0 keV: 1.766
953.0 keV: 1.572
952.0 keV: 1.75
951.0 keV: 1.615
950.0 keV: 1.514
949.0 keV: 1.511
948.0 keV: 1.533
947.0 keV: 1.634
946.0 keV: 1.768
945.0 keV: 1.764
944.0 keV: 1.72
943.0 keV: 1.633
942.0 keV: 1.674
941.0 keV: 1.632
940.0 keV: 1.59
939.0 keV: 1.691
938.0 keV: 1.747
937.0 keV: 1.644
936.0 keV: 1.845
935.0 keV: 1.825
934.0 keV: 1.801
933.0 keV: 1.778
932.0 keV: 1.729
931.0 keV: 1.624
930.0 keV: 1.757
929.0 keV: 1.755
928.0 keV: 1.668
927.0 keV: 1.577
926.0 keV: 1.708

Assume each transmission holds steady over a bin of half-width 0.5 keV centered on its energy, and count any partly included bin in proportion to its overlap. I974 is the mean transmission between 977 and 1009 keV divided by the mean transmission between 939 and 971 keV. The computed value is 1.2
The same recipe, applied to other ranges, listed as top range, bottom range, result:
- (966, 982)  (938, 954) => 1.32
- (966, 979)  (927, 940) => 1.25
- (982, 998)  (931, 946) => 1.27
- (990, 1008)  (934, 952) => 1.30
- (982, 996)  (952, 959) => 1.22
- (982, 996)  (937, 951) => 1.33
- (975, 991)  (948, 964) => 1.24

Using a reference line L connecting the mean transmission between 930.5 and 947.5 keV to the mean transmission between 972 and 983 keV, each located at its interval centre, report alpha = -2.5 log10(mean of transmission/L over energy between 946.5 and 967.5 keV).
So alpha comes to 0.088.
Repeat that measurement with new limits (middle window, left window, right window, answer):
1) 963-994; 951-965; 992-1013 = -0.101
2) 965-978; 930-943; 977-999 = -0.065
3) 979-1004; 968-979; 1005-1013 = -0.033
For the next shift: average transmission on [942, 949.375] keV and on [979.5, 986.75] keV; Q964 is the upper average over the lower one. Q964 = 1.3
